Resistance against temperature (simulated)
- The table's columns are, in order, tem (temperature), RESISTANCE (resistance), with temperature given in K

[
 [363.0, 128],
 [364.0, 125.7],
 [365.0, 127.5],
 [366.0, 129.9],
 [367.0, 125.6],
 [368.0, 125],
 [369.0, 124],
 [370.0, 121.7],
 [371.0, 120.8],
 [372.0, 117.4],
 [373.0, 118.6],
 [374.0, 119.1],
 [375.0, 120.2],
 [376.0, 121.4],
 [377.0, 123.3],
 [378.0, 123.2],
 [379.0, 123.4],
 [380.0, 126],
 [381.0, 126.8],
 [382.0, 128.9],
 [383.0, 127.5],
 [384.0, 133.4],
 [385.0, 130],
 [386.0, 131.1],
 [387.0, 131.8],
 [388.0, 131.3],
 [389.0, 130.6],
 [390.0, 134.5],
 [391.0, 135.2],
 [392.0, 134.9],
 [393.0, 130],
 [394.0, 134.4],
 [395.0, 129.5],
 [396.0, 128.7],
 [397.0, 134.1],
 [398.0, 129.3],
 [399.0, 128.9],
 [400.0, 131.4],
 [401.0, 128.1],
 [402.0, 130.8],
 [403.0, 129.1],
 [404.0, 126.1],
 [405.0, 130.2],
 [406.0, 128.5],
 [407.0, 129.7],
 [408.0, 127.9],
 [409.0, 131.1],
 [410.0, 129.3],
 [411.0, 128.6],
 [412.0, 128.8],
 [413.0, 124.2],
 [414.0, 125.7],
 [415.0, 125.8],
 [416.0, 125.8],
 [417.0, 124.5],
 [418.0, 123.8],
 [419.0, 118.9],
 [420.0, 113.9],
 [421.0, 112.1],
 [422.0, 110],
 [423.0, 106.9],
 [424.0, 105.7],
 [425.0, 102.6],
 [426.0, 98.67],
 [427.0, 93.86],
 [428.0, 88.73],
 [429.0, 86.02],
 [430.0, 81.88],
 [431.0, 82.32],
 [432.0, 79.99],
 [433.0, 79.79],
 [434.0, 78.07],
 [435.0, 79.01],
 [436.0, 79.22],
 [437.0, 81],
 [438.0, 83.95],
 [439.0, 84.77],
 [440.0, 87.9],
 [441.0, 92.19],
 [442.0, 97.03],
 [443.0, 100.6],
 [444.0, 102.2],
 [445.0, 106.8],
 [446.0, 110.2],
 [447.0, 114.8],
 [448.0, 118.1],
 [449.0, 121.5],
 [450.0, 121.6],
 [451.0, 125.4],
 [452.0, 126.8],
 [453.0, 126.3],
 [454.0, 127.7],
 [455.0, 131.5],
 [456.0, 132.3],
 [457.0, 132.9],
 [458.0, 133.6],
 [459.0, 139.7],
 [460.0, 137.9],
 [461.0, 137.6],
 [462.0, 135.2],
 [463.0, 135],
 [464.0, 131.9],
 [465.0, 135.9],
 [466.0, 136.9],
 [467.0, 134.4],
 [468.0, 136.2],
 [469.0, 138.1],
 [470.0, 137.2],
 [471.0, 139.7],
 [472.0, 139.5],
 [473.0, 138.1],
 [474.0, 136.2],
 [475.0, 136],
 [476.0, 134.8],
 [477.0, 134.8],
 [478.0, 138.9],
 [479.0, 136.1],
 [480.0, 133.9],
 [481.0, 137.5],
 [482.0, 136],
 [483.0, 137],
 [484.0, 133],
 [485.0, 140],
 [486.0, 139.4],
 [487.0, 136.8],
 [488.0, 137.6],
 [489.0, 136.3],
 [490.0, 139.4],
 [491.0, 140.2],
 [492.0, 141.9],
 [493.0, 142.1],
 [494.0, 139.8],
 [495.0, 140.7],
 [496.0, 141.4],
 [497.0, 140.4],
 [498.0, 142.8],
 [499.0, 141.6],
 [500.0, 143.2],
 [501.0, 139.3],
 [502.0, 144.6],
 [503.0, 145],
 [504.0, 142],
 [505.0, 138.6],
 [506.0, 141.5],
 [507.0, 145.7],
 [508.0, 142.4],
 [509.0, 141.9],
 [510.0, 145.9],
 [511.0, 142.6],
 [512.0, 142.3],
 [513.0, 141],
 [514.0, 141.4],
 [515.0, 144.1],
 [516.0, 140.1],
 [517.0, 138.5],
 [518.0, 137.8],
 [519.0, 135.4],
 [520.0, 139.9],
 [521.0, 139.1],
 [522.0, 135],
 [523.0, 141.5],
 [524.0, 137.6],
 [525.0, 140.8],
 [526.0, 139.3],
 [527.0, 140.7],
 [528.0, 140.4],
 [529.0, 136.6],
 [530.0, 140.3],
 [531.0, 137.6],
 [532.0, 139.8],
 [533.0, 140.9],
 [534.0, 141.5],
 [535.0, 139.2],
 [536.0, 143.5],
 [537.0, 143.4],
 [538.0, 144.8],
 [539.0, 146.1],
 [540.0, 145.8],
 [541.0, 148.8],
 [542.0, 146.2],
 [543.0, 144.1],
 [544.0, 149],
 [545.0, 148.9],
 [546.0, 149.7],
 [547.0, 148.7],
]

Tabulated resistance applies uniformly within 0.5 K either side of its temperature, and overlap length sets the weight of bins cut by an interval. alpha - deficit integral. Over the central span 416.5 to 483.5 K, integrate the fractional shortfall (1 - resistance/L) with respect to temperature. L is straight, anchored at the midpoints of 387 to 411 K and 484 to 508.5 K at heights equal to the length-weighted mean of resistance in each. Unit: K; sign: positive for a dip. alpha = 9.6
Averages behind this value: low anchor 131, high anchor 141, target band 117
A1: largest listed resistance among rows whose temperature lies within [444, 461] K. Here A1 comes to 139.7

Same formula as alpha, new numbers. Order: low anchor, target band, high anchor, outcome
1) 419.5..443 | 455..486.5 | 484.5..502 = -3.6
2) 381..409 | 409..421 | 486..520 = 0.7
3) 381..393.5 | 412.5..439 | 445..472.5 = 6.2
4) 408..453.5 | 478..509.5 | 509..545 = -2.6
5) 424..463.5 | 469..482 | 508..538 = -1.8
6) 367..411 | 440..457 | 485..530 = 2.4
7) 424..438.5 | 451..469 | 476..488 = -3.0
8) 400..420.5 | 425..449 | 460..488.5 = 7.0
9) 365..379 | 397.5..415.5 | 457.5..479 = -0.1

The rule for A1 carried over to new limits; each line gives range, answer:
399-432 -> 131.4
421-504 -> 145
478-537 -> 145.9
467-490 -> 140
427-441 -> 93.86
